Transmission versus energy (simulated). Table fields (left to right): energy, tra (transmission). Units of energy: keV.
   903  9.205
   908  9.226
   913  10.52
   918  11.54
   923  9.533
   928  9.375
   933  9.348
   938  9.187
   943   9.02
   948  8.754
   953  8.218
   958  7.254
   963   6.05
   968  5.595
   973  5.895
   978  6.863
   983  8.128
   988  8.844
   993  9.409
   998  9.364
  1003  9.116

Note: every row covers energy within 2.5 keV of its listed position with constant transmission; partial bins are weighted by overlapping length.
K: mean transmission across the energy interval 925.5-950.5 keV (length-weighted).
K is 9.14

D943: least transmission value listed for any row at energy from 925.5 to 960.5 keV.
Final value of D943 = 7.254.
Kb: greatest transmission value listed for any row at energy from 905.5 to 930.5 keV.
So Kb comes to 11.54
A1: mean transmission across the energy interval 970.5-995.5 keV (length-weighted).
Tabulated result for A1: 7.83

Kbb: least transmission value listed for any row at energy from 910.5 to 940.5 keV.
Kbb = 9.187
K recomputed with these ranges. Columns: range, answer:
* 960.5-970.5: 5.82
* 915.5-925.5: 10.5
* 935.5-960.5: 8.49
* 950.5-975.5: 6.6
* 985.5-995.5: 9.13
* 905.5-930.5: 10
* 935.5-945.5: 9.1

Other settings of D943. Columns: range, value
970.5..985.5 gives 5.895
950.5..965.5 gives 6.05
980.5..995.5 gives 8.128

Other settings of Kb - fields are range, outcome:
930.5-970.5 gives 9.348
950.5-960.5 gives 8.218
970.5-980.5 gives 6.863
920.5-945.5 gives 9.533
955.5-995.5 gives 9.409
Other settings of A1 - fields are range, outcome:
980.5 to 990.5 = 8.49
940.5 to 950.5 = 8.89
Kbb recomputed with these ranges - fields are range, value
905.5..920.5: 9.226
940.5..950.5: 8.754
